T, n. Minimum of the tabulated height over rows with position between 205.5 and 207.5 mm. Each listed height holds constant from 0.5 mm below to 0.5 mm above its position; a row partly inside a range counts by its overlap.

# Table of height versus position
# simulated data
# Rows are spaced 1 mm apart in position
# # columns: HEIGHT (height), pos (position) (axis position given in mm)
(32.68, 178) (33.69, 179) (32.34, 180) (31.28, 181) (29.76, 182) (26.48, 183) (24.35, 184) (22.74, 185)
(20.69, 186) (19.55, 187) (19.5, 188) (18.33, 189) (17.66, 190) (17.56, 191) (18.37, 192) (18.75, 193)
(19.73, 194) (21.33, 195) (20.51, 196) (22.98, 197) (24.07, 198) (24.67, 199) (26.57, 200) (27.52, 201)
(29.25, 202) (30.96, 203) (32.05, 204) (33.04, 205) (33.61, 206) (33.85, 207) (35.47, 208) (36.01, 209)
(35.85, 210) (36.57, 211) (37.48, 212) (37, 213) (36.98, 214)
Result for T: 33.61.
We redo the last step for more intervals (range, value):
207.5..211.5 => 35.47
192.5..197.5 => 18.75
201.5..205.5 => 29.25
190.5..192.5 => 17.56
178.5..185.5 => 22.74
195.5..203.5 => 20.51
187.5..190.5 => 17.66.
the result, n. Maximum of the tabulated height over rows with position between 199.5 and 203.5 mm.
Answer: 30.96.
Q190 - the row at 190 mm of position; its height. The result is 17.66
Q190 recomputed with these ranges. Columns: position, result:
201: 27.52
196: 20.51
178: 32.68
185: 22.74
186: 20.69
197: 22.98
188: 19.5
